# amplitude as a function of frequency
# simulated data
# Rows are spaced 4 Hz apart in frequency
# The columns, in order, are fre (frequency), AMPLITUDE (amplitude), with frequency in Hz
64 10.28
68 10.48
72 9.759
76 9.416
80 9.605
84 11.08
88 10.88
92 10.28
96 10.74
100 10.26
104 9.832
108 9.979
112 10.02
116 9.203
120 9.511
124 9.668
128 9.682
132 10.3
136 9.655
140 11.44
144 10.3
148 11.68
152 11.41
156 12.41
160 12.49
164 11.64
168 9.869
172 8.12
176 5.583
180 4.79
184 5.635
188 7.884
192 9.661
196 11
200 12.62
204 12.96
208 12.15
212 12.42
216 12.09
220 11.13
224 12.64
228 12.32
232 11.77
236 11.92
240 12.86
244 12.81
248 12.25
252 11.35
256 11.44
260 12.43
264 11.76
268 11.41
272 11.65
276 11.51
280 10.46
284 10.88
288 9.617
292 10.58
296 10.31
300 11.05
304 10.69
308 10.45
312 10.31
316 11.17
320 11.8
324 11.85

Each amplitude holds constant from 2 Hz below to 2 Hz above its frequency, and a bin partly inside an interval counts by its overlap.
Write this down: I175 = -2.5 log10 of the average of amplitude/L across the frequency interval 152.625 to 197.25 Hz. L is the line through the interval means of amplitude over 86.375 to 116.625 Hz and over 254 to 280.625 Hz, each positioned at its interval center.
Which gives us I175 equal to 0.19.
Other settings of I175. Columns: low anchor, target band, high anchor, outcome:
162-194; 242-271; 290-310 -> -0.23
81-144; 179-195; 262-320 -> 0.38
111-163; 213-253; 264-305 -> -0.13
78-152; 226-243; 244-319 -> -0.13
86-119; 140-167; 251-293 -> -0.11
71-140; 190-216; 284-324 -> -0.14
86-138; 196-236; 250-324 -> -0.15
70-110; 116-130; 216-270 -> 0.11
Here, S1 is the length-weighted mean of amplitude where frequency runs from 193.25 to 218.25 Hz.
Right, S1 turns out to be 12.1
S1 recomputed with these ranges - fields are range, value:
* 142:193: 9.34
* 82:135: 10.1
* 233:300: 11.4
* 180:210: 9.91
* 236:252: 12.4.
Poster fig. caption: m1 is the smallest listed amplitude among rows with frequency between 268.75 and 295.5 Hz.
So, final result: 9.617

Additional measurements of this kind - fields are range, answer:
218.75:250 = 11.13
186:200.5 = 7.884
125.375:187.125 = 4.79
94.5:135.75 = 9.203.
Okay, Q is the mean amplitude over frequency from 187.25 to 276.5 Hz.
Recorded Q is 11.8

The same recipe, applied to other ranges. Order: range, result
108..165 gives 10.6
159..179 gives 9.16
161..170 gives 10.9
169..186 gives 6.26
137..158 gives 11.4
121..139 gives 9.9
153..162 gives 12.3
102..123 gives 9.71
